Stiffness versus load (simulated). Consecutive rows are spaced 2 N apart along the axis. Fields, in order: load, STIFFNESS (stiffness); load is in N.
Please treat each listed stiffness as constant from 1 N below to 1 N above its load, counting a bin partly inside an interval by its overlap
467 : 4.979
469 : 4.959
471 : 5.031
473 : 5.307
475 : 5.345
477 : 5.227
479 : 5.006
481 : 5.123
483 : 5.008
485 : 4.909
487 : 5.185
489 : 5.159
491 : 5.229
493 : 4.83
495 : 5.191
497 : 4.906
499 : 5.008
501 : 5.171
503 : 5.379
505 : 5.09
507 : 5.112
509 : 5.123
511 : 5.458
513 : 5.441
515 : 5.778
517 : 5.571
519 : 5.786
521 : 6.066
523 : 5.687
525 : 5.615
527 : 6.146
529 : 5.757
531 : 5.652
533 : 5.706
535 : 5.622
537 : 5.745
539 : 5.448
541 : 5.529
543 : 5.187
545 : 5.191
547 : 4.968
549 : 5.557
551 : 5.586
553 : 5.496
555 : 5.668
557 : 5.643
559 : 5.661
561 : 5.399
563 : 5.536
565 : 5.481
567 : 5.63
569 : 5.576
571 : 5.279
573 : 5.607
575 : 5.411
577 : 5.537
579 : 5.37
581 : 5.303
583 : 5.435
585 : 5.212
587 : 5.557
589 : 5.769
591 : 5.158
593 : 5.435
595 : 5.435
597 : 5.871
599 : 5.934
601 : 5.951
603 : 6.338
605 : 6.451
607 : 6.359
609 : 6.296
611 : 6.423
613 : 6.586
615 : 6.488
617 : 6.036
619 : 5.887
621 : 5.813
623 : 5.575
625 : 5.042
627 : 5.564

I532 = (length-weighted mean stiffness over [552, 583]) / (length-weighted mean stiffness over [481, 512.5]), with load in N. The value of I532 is 1.07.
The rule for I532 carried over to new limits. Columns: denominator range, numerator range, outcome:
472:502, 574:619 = 1.14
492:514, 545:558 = 1.06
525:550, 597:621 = 1.12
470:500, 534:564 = 1.08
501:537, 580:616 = 1.06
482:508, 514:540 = 1.13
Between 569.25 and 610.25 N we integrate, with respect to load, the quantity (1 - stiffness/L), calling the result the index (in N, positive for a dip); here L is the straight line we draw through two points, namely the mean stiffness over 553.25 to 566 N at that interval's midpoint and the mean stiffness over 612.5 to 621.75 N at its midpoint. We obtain 1.3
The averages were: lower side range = 5.56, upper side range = 6.15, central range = 5.69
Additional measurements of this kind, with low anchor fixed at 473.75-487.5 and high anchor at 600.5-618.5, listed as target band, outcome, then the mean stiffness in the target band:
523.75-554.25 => 0.6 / 5.55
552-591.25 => 3.1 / 5.49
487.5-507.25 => 0.6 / 5.11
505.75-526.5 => -0.5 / 5.57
